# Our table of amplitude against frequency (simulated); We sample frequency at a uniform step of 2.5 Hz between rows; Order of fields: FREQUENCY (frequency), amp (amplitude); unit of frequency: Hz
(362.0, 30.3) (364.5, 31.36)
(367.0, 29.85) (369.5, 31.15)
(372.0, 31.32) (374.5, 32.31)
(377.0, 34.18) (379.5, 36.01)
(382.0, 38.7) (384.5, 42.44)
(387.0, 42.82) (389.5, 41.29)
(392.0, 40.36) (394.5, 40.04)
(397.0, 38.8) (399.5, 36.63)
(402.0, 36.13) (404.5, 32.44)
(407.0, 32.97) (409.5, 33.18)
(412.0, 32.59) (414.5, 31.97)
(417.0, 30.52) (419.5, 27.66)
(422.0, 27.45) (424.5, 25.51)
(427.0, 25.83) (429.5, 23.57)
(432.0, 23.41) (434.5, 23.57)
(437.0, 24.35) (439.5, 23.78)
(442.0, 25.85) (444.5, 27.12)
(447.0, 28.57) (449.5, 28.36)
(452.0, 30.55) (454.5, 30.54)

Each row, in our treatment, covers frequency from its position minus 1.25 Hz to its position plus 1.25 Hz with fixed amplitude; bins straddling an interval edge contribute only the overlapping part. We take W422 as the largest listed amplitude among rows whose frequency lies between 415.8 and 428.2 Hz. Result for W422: 30.52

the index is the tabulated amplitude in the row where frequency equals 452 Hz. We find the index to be 30.55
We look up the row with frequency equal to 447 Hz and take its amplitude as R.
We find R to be 28.57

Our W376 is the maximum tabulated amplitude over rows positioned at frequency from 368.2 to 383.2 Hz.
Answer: 38.7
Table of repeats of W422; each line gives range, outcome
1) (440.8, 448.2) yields 28.57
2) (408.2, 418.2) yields 33.18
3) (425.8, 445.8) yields 27.12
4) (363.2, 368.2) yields 31.36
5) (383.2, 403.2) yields 42.82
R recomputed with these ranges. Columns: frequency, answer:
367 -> 29.85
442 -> 25.85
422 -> 27.45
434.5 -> 23.57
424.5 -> 25.51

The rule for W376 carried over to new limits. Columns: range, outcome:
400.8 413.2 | 36.13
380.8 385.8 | 42.44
